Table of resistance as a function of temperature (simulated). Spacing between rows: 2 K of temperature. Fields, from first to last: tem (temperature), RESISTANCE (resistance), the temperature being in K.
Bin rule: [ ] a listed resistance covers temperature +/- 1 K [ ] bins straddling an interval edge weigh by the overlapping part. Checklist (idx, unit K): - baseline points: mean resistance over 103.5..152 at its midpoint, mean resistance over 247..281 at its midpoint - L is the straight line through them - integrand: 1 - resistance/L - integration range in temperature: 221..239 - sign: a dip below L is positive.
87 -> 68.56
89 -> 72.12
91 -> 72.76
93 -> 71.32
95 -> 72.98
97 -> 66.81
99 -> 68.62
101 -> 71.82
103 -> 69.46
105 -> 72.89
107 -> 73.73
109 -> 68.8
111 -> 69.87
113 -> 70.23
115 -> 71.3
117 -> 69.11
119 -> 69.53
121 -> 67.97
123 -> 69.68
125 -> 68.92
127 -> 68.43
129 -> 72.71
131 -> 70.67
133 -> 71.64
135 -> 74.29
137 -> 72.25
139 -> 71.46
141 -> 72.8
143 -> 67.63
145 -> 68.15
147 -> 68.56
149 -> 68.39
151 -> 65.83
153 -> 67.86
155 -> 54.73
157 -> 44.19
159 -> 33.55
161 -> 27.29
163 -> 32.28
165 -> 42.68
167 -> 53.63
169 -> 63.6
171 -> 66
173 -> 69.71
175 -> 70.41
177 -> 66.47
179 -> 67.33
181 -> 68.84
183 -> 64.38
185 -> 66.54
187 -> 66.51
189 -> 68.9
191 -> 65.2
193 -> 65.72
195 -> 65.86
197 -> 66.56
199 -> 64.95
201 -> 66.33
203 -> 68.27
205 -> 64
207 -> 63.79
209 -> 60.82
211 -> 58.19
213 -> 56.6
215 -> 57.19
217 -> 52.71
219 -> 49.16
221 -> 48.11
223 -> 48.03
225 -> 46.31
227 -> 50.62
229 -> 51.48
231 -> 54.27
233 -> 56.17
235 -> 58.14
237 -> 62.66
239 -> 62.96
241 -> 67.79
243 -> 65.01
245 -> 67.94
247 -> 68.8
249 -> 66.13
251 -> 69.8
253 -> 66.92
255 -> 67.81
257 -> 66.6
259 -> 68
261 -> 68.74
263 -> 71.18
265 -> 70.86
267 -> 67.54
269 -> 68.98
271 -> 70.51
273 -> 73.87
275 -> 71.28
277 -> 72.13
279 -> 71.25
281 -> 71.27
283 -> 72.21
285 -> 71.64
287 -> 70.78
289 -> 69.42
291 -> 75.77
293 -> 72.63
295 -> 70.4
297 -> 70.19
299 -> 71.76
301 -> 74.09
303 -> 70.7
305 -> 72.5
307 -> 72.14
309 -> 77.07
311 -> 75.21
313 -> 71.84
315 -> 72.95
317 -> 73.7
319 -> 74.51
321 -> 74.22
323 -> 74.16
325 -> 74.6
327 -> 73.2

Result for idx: 4.1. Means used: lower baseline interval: 70.2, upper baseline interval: 69.5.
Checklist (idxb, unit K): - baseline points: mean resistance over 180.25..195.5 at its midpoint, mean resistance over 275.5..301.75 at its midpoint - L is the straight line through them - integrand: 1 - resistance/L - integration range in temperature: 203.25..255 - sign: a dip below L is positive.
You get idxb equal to 7.11 K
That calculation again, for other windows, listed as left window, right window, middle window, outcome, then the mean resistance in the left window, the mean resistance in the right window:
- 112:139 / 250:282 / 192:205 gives 0.75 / 70.6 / 69.8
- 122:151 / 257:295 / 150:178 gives 6.45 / 70.2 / 70.9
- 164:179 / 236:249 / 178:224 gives 1.24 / 62.2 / 65.9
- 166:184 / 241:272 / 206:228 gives 4.33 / 65.6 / 68.3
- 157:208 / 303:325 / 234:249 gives 0.35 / 60.4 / 73.7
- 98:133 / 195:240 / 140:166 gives 4.33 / 70.3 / 57.8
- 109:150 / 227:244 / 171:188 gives -0.63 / 70.1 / 59.3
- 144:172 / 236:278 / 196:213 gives -0.82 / 54.1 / 68.4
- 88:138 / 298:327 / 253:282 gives 1.19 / 70.7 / 73.5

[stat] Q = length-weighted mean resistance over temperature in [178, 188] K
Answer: 66.7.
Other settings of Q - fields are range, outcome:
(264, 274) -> 70.4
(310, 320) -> 73.6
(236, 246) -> 65.3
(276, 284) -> 71.7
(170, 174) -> 67.9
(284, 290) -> 70.6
